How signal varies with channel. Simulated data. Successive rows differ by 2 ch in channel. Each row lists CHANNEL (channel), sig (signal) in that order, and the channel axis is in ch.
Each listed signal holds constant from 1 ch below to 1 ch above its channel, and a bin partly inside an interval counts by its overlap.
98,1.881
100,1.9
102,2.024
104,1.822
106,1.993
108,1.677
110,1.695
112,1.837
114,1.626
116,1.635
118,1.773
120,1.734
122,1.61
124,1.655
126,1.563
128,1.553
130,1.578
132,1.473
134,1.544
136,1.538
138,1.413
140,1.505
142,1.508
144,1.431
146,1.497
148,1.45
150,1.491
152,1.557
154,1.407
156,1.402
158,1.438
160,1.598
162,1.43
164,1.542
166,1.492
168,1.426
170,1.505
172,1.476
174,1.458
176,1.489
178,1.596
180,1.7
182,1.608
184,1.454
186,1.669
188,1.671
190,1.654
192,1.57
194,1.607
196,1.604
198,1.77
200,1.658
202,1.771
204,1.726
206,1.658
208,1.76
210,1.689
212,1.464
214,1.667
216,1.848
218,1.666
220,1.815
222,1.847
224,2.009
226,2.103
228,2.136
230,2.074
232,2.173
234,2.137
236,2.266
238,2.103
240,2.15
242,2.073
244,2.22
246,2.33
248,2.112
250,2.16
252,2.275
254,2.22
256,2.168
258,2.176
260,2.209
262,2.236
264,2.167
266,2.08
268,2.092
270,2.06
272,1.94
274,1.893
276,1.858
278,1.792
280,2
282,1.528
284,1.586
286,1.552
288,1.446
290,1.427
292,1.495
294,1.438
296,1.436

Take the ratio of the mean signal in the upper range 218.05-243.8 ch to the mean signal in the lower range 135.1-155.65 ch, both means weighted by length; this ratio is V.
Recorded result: 1.4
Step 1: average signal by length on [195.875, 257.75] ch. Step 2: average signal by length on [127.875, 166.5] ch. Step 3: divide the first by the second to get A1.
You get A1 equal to 1.32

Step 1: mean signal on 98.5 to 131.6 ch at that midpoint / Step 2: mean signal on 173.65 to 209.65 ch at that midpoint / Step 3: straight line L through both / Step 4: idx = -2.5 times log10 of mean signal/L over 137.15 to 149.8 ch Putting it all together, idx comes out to 0.15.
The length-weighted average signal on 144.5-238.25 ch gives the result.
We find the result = 1.68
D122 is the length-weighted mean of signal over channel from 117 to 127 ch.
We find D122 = 1.67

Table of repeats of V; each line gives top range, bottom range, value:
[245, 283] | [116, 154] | 1.34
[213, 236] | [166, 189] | 1.27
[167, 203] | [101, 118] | 0.89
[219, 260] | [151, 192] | 1.39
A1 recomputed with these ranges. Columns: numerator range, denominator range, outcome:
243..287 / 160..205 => 1.28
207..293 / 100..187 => 1.23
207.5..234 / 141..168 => 1.27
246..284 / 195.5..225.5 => 1.18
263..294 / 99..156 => 1.10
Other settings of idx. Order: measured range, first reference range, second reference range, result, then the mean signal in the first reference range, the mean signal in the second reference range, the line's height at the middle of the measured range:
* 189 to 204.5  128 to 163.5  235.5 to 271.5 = 0.089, 1.49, 2.17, 1.81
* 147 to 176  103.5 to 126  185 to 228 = 0.171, 1.72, 1.73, 1.73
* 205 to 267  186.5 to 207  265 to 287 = -0.154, 1.67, 1.85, 1.76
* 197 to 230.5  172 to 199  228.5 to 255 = 0.053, 1.6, 2.18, 1.89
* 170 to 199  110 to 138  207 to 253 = 0.157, 1.62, 2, 1.84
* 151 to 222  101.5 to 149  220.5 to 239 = 0.186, 1.63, 2.09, 1.9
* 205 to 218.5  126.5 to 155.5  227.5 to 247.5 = 0.183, 1.5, 2.17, 1.99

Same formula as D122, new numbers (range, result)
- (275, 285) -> 1.75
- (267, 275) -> 2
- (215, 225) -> 1.84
